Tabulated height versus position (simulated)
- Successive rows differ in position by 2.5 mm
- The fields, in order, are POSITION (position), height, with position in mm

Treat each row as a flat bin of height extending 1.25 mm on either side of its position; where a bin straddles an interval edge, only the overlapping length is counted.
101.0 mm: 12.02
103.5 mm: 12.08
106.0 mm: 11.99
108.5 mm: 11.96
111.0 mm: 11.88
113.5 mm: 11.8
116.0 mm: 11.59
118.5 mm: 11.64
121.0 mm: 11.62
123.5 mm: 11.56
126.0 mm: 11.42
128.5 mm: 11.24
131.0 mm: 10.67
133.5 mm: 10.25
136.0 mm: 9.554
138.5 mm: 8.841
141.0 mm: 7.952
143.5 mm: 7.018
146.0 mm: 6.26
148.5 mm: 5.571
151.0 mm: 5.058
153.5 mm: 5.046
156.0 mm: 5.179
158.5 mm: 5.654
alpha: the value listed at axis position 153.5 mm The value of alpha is 5.046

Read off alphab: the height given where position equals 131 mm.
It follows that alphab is 10.67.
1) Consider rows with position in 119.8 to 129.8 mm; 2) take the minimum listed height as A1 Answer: 11.24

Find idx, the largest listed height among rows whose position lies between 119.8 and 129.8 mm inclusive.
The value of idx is 11.62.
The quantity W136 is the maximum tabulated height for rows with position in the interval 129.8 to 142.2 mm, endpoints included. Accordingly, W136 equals 10.67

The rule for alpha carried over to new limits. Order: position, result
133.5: 10.25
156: 5.179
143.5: 7.018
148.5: 5.571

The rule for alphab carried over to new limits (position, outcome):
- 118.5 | 11.64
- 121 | 11.62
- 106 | 11.99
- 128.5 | 11.24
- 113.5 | 11.8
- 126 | 11.42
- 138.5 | 8.841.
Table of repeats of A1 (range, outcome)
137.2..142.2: 7.952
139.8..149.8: 5.571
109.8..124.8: 11.56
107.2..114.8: 11.8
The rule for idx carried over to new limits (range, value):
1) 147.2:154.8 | 5.571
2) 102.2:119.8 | 12.08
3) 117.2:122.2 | 11.64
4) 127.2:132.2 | 11.24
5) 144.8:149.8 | 6.26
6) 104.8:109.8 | 11.99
